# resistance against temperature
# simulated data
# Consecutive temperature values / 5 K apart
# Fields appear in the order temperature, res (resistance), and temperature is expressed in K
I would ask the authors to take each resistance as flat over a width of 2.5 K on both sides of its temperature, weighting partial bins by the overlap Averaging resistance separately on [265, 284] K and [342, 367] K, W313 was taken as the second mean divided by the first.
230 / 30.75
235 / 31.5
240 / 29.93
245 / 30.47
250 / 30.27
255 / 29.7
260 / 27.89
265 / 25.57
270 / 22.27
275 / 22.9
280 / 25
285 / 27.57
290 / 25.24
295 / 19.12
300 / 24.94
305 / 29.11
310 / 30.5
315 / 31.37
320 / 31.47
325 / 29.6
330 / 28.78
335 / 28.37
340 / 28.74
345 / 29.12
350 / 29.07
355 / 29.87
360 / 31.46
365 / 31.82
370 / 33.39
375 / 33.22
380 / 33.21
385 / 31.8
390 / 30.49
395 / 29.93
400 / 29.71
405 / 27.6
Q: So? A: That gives 1.26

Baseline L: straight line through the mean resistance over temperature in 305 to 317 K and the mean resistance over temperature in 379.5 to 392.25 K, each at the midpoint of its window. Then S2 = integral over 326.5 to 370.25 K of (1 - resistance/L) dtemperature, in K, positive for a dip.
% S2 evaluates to 1.7 K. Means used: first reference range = 30.5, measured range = 29.9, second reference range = 31.6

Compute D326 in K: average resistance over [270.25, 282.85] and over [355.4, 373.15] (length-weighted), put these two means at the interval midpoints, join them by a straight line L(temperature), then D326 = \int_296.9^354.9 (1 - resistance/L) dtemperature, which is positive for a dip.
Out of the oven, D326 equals -1.6 K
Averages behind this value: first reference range 23.8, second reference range 32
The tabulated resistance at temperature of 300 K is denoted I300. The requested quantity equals 24.94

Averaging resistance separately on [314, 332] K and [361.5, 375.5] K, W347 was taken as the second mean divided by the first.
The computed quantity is 1.08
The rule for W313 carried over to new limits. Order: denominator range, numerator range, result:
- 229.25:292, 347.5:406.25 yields 1.13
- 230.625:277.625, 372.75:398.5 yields 1.13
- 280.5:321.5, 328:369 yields 1.10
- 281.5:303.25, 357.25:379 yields 1.33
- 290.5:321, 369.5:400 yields 1.16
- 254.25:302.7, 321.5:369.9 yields 1.20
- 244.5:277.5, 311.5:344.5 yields 1.11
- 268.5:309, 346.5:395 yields 1.27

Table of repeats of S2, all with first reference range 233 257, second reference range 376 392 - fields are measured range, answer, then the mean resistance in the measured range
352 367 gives 0.36 K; 31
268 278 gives 2.60 K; 22.7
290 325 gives 3.84 K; 27.7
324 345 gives 1.72 K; 28.9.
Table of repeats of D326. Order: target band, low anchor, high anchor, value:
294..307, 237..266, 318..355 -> 2.0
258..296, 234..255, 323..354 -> 6.7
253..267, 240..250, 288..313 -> 0.7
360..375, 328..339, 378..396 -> -1.0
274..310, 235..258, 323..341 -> 5.1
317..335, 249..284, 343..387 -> -0.3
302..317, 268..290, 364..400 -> -1.9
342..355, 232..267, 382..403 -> 0.4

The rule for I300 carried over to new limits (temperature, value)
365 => 31.82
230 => 30.75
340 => 28.74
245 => 30.47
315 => 31.37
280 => 25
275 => 22.9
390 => 30.49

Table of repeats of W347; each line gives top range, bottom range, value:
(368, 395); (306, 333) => 1.06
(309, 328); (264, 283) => 1.28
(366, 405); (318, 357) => 1.07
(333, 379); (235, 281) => 1.12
